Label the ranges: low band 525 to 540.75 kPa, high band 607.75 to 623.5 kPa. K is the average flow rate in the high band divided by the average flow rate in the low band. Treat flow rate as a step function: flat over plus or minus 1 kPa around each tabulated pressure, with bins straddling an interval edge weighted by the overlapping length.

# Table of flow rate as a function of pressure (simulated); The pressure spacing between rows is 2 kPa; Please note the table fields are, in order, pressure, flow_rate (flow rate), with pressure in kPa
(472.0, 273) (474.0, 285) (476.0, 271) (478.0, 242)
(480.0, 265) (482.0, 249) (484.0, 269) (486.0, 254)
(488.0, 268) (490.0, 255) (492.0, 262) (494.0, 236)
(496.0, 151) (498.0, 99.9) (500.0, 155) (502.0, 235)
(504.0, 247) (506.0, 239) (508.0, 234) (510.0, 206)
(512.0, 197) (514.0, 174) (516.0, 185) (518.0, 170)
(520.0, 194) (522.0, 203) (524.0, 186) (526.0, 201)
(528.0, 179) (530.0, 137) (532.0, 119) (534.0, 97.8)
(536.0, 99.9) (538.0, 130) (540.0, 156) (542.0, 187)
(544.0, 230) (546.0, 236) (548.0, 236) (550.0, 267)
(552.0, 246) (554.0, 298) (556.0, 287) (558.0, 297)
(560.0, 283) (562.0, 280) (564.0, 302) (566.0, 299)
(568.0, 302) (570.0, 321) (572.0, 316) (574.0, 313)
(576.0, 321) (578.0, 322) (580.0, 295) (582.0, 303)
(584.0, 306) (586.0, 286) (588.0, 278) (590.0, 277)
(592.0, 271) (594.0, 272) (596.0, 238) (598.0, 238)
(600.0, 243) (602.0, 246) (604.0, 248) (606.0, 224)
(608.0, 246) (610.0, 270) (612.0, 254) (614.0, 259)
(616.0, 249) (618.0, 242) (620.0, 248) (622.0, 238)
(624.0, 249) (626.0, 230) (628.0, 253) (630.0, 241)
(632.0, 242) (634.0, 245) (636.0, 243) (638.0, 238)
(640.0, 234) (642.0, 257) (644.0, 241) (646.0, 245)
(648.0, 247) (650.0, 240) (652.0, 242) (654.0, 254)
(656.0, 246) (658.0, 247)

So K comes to 1.80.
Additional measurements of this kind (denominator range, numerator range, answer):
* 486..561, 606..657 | 1.19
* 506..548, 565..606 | 1.58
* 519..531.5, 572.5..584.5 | 1.72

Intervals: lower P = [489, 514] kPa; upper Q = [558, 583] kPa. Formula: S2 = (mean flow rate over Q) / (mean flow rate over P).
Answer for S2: 1.46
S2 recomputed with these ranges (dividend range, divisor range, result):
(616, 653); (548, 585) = 0.82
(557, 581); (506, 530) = 1.58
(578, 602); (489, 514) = 1.32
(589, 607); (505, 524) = 1.26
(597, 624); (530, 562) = 1.17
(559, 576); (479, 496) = 1.21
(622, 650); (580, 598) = 0.88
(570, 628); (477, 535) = 1.31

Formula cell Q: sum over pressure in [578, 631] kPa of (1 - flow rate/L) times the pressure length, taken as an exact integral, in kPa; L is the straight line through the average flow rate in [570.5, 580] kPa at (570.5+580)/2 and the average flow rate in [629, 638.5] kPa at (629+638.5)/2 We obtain 3.7 kPa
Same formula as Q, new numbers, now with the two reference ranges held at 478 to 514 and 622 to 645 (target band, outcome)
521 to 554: 6.4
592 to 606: -0.6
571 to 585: -4.5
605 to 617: -0.5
